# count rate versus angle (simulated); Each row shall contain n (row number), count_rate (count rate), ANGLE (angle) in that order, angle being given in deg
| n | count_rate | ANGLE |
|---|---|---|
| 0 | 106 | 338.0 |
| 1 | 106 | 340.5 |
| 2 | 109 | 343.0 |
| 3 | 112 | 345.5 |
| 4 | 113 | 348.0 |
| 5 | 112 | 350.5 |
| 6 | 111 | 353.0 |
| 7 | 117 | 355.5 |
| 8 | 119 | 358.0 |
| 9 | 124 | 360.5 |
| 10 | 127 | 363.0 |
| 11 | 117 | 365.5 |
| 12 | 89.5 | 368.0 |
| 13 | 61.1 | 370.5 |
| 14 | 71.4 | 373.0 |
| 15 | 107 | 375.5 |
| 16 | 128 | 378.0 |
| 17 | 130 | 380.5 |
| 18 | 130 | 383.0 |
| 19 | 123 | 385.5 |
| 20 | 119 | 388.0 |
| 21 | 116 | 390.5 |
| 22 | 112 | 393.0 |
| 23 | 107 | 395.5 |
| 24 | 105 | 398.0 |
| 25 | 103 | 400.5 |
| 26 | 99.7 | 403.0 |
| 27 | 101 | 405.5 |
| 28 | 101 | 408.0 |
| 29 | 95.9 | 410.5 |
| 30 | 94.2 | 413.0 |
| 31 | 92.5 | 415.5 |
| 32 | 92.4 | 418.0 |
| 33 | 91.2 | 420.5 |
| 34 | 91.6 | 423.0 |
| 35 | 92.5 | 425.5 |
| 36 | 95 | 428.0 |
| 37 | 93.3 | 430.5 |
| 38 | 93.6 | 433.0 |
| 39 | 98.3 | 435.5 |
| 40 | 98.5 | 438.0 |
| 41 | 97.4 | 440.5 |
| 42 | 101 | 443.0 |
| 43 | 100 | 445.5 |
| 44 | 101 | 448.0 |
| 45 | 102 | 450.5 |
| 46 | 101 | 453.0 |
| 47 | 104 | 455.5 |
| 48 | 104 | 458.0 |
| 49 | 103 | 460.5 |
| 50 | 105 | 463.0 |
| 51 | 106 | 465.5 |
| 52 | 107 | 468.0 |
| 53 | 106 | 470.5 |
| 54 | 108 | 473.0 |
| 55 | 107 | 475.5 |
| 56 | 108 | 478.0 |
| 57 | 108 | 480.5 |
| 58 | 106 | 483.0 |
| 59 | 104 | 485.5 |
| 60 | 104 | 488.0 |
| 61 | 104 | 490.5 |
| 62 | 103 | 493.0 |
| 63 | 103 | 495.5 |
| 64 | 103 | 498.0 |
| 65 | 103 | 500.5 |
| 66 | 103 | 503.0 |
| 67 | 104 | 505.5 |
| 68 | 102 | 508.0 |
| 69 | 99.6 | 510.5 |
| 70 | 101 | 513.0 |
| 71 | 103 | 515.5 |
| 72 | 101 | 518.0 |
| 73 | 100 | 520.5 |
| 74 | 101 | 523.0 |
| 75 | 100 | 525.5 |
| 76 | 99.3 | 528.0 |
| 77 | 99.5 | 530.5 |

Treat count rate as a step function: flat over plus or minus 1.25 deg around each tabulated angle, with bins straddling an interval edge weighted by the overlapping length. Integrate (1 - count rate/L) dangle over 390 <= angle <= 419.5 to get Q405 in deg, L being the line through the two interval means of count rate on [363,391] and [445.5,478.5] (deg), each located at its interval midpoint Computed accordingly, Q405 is 1.7 deg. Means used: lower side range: 109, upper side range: 105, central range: 101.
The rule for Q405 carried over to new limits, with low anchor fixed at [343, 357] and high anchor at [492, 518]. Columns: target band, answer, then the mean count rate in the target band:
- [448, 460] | 0.36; 103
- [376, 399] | -1.75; 119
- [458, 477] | -0.18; 106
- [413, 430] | 2.41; 92.7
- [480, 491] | -0.15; 105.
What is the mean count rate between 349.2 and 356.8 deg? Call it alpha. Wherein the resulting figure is 113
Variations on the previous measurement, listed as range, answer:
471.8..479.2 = 108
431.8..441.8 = 97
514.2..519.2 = 102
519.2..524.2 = 100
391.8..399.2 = 108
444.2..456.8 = 102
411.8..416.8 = 93.3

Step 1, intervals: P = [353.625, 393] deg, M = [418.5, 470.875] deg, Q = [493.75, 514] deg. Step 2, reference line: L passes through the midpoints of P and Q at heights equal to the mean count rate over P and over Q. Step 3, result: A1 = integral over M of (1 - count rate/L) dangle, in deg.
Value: 3.56 deg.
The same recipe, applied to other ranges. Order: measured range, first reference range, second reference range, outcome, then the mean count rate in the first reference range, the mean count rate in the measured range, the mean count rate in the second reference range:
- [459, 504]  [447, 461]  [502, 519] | -1.25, 102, 105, 102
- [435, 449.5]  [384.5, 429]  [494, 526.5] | 0.32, 102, 99.5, 102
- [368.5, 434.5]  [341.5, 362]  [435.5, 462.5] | 3.79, 115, 102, 101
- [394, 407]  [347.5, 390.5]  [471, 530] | 0.77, 112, 103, 103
